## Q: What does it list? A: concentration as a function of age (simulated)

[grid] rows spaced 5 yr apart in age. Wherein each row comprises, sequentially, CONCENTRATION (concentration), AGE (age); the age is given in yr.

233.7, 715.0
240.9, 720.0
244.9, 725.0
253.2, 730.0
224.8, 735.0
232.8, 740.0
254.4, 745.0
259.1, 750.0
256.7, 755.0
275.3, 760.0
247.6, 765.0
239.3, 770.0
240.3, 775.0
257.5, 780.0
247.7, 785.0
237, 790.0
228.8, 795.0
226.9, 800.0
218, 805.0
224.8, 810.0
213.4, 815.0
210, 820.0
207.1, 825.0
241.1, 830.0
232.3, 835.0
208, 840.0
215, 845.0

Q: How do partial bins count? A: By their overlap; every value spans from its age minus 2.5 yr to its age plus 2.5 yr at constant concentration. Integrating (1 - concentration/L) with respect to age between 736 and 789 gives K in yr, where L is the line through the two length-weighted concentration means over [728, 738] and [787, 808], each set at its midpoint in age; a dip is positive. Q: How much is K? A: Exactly -3.75 yr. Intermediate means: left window 238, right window 228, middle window 250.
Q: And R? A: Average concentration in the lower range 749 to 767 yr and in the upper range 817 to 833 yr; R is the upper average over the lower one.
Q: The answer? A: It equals 0.84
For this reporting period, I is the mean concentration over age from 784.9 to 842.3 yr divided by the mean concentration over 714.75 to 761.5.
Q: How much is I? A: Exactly 0.90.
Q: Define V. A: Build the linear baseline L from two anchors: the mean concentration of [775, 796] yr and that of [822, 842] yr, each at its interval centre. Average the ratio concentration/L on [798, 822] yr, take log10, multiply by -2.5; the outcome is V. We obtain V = 0.07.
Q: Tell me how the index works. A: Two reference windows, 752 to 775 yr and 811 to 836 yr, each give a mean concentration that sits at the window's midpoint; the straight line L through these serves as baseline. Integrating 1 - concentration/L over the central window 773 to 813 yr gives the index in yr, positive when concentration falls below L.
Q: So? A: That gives 0.4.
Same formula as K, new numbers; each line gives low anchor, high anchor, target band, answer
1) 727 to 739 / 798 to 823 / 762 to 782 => -1.6 yr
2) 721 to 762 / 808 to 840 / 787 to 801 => -0.1 yr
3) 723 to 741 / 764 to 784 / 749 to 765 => -1.2 yr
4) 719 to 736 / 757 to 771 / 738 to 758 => -0.1 yr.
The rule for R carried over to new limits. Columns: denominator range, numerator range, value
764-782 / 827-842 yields 0.92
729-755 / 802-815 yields 0.90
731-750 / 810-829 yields 0.89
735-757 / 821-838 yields 0.91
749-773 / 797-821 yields 0.86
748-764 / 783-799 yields 0.90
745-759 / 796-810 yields 0.86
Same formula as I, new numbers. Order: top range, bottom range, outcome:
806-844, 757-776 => 0.87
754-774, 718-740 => 1.06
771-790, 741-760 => 0.96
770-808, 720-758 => 0.96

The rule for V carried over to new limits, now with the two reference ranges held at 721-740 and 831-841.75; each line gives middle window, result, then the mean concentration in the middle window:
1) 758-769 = -0.10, 258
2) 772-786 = -0.07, 248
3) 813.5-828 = 0.08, 211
